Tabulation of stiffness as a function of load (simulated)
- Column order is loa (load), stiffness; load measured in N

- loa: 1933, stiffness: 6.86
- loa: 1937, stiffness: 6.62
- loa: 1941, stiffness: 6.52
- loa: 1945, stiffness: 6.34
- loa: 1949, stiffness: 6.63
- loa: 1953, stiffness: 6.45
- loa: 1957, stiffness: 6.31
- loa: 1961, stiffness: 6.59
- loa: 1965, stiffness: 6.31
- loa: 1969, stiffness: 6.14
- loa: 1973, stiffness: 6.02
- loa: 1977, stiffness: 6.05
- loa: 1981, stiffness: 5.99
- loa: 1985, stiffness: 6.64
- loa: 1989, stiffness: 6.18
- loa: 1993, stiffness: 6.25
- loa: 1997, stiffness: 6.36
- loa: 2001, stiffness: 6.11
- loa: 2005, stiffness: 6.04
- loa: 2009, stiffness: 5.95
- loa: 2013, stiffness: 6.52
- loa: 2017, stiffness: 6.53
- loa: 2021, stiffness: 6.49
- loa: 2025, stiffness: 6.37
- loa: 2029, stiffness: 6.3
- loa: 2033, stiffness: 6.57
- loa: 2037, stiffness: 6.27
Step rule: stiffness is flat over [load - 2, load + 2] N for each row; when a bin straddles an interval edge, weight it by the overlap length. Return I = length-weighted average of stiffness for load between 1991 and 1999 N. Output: 6.3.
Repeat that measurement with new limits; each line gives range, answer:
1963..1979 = 6.13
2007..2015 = 6.23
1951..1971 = 6.36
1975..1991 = 6.21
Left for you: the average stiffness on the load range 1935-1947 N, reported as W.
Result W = 6.49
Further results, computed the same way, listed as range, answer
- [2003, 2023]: 6.31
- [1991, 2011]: 6.14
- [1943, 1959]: 6.43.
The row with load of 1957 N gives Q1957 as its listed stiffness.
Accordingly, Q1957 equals 6.31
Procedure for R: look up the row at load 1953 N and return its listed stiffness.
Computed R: 6.45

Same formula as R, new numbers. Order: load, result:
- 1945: 6.34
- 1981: 5.99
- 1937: 6.62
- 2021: 6.49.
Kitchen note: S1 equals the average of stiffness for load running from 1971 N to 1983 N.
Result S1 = 6.02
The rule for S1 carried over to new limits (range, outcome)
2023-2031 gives 6.33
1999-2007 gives 6.08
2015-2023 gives 6.51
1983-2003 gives 6.31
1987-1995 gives 6.21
